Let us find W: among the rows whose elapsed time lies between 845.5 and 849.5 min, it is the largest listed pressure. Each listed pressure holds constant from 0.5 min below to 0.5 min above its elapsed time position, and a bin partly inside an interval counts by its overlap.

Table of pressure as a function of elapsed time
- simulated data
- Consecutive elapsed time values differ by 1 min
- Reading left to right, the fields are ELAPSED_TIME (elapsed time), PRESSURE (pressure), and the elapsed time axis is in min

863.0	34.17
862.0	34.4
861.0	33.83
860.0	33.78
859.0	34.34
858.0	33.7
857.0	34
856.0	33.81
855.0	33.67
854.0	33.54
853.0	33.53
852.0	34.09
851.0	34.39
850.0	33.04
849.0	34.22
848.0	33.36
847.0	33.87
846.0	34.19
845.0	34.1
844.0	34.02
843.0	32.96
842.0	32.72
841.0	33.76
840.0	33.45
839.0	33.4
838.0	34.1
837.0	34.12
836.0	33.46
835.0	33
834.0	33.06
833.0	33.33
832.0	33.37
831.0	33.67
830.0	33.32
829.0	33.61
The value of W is 34.22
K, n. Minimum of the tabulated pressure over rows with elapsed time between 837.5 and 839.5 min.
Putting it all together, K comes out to 33.4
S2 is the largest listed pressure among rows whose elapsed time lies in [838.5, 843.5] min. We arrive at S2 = 33.76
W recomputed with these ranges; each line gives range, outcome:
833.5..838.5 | 34.12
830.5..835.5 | 33.67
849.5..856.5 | 34.39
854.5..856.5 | 33.81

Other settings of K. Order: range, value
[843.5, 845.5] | 34.02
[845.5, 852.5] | 33.04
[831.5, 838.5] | 33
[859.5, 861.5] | 33.78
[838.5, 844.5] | 32.72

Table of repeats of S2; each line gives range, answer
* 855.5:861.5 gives 34.34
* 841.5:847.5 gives 34.19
